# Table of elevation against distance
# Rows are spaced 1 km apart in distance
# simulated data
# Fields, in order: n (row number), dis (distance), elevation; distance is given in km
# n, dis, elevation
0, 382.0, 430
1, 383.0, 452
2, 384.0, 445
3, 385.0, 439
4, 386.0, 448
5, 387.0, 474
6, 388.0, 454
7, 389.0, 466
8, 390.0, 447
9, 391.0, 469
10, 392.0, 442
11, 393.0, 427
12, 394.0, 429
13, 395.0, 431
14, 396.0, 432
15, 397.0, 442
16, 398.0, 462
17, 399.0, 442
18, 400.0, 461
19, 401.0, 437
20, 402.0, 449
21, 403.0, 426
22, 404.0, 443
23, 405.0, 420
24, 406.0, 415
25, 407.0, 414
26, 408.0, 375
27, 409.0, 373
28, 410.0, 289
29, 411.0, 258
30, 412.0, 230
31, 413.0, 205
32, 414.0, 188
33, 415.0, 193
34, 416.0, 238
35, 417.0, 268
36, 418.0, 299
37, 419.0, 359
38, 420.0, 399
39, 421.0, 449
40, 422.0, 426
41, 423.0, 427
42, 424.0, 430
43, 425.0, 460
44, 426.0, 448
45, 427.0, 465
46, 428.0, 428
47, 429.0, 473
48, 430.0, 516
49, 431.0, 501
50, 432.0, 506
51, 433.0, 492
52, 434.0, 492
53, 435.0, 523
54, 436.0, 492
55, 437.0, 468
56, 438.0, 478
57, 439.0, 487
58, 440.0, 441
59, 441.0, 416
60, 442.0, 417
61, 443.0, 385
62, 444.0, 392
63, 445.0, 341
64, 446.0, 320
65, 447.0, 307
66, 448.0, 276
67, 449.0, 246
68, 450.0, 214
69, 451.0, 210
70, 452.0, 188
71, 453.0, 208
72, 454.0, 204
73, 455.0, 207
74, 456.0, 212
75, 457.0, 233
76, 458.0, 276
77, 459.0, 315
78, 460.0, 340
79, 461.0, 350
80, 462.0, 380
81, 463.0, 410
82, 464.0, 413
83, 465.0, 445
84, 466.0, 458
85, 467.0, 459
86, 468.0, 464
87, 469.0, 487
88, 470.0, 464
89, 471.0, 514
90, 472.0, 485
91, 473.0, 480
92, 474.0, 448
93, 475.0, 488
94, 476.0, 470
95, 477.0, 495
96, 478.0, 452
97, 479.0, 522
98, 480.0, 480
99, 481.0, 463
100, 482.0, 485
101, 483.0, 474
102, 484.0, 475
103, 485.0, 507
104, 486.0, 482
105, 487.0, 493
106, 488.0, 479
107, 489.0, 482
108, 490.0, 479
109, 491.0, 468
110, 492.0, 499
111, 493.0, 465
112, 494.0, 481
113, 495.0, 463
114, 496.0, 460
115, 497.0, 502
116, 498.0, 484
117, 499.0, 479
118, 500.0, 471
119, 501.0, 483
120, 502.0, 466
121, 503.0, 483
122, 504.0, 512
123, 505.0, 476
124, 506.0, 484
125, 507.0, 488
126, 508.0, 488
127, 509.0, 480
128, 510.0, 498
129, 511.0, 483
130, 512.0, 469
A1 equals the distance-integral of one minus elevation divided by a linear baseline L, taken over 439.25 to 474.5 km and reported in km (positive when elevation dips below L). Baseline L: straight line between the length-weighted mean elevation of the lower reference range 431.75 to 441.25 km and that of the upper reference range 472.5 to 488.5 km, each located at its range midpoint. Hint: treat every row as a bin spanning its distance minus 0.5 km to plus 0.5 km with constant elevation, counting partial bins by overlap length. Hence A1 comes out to 9.19 km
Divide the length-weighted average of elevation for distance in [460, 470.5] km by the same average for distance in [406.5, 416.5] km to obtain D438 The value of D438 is 1.55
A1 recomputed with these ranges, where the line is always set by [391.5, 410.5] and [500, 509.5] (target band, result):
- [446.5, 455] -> 4.2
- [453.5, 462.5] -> 3.5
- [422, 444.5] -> -1.0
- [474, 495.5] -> -0.4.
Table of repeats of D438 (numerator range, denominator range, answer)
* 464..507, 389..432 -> 1.20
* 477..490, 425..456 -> 1.26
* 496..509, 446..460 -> 1.98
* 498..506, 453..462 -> 1.78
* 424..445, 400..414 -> 1.27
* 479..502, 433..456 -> 1.37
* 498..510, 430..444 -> 1.03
